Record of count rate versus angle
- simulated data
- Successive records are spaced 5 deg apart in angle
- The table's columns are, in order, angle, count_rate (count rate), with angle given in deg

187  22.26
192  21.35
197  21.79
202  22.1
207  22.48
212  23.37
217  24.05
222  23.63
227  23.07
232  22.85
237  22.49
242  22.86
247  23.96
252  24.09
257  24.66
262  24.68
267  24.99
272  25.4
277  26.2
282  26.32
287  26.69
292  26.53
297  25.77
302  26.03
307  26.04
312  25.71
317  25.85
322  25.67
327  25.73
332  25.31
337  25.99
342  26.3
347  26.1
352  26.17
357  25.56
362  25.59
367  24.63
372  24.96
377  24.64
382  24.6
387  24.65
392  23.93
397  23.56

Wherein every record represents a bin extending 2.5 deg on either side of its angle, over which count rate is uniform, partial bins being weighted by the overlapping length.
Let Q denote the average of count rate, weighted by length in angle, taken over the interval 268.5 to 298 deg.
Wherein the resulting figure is 26.1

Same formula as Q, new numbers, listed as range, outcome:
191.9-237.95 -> 22.8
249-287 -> 25.3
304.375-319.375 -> 25.9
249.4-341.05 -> 25.7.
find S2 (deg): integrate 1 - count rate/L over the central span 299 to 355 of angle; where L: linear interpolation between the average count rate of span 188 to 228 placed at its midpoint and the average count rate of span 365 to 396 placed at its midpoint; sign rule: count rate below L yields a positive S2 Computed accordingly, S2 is -4.5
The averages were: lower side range 22.7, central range 25.9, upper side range 24.5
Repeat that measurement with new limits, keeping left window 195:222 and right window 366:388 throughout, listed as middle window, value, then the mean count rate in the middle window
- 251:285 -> -2.5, 25.3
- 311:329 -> -1.2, 25.7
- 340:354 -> -1.0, 26.2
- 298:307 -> -0.8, 26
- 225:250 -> 0.1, 23.1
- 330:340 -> -0.6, 25.7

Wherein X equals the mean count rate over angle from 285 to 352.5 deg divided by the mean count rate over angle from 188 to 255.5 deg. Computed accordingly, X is 1.13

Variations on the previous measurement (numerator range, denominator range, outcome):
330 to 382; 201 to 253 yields 1.10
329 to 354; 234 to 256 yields 1.11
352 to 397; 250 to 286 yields 0.98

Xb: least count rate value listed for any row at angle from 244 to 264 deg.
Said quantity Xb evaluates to 23.96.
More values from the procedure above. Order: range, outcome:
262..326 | 24.68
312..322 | 25.67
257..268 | 24.66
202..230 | 22.1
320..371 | 24.63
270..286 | 25.4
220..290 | 22.49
